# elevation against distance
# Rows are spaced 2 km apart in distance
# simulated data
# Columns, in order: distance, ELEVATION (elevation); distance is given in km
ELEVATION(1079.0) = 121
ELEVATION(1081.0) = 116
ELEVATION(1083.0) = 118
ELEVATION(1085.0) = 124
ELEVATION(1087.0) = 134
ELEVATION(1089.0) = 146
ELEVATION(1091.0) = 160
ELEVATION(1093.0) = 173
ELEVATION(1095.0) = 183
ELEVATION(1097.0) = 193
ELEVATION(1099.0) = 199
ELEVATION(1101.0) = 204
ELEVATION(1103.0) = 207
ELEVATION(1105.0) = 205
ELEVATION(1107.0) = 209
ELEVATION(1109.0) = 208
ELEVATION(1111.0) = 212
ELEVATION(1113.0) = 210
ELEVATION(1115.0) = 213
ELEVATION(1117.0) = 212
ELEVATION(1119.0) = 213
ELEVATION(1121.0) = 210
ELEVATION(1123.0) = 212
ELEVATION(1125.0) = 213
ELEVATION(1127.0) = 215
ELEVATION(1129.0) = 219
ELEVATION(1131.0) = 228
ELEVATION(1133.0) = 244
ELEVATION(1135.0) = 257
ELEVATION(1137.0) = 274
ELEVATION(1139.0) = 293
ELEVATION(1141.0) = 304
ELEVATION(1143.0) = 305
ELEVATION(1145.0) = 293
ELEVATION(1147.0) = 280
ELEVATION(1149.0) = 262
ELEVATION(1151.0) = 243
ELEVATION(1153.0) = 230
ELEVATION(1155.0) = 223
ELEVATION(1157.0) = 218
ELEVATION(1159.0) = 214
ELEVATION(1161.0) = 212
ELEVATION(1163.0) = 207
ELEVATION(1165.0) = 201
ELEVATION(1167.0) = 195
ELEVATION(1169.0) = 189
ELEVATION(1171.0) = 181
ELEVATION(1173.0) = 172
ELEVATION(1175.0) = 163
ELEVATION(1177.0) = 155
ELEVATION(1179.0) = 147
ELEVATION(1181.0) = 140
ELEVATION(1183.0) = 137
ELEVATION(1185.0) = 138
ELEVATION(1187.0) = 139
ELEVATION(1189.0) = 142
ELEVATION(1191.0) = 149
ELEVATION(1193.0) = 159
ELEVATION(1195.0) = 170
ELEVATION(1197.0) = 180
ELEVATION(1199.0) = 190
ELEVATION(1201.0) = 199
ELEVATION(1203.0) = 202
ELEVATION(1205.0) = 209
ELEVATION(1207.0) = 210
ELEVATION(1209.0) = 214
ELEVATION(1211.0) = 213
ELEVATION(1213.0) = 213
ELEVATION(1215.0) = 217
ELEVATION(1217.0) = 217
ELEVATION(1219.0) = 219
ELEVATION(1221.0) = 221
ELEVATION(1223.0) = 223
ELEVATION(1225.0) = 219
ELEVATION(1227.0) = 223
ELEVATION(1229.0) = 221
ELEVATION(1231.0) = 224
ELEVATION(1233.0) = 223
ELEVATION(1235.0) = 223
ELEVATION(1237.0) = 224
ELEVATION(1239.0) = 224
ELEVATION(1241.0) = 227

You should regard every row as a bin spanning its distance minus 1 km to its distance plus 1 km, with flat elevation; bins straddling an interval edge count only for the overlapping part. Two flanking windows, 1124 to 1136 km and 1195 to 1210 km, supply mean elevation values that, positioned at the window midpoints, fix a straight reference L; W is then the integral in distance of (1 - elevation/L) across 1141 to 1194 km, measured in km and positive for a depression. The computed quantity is 4.2 km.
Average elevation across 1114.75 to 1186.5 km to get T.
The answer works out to 216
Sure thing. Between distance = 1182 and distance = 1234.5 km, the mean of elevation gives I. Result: 195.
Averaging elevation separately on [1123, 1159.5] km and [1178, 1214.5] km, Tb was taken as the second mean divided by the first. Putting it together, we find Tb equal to 0.7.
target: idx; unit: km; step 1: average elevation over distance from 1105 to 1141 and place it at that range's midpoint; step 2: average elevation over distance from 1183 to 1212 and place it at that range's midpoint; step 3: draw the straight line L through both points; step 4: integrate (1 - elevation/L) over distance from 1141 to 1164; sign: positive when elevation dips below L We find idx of -4.2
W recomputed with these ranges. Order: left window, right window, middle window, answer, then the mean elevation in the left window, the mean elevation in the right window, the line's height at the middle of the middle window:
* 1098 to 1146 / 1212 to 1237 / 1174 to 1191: 6.0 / 232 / 220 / 225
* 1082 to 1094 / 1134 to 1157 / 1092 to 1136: -3.1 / 142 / 267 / 199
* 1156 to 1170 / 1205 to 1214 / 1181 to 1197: 4.6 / 205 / 212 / 209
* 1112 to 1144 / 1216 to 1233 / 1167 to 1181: 3.8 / 239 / 221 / 230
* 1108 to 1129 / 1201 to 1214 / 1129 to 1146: -4.8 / 212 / 209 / 212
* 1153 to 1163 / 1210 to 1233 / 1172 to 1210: 8.5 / 217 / 219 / 218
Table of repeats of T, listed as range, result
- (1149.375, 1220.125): 189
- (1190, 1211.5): 190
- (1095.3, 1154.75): 233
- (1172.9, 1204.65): 162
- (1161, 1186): 170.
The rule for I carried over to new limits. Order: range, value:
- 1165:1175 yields 184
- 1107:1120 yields 211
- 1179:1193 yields 143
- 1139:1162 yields 255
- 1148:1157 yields 237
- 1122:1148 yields 257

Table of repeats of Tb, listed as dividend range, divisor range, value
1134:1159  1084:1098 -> 1.65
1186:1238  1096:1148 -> 0.87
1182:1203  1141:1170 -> 0.69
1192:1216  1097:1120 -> 0.95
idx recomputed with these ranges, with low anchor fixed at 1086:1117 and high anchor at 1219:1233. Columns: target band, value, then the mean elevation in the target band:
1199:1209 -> 0.55 km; 204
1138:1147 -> -4.27 km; 297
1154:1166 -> -0.41 km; 212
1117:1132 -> -1.43 km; 215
